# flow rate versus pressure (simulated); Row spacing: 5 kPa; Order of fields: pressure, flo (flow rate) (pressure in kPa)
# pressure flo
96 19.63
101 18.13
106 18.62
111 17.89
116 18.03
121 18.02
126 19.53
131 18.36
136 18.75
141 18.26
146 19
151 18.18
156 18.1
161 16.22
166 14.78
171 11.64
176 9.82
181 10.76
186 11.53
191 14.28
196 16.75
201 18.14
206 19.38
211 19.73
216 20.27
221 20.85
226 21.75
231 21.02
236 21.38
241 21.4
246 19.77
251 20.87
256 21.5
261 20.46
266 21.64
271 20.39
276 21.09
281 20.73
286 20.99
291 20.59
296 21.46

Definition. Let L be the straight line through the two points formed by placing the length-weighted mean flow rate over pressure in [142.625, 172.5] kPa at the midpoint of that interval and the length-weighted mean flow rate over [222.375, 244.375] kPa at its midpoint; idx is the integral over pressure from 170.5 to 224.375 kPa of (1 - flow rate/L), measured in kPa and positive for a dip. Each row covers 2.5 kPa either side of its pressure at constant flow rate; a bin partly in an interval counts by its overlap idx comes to 9.1 kPa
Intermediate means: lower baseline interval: 16.5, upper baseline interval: 21.3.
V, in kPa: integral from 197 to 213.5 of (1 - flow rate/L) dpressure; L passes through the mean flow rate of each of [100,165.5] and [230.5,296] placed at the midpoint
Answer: 0.7 kPa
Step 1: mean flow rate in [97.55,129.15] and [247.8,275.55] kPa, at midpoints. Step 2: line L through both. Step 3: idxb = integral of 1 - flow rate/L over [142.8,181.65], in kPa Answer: 8.4 kPa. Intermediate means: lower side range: 18.4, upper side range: 21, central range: 15.1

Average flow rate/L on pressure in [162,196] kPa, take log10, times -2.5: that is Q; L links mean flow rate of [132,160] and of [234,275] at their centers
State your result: 0.45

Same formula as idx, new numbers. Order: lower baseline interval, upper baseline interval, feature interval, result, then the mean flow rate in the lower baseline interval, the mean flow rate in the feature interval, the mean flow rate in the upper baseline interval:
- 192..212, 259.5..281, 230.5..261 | -1.6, 18.1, 20.9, 20.9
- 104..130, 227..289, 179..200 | 6.4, 18.4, 13.7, 21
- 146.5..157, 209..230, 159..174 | 3.8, 18.3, 14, 20.7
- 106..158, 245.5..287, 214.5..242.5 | -1.3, 18.4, 21.1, 20.9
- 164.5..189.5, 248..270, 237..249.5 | -1.0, 11.7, 20.7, 21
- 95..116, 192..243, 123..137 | -0.1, 18.4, 18.9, 19.9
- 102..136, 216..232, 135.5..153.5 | 0.5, 18.4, 18.5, 21.1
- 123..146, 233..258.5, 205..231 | -0.1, 18.7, 20.5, 21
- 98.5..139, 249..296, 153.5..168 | 2.0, 18.4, 16.4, 20.9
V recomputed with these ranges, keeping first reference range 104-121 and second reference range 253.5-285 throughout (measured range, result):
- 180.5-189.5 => 3.6 kPa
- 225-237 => -0.6 kPa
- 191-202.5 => 1.7 kPa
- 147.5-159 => 0.5 kPa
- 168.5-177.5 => 3.9 kPa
